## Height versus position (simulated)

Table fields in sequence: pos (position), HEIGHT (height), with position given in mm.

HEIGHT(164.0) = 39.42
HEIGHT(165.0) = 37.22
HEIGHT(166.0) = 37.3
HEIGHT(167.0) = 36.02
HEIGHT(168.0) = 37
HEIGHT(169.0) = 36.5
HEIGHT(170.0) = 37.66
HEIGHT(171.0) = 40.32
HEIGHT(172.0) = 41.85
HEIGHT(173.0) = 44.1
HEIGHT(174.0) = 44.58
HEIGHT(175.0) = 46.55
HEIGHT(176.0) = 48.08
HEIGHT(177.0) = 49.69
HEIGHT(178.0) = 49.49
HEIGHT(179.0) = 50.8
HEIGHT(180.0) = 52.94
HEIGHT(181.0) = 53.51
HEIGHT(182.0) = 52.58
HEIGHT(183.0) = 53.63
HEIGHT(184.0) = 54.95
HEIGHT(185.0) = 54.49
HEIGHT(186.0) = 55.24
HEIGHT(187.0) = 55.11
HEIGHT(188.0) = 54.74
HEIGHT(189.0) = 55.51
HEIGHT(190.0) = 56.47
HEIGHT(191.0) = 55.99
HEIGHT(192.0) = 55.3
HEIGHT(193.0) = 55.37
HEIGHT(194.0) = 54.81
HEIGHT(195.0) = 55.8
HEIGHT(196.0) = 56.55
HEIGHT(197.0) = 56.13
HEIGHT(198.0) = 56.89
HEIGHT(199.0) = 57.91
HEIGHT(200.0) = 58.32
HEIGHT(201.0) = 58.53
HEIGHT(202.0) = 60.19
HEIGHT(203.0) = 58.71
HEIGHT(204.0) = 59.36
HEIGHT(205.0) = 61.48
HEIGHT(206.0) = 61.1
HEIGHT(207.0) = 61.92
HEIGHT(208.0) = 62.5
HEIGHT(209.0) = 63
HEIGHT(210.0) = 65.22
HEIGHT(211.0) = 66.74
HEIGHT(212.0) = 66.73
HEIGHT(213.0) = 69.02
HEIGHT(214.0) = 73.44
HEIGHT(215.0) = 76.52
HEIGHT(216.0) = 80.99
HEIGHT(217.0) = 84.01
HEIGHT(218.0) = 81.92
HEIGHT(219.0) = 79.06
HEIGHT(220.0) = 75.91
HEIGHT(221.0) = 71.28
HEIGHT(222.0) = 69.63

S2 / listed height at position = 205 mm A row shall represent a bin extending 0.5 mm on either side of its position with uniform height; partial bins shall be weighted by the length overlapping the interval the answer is 61.48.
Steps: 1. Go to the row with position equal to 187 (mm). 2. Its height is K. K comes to 55.11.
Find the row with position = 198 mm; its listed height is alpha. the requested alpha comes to 56.89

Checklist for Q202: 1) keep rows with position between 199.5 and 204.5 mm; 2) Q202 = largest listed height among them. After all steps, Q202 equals 60.19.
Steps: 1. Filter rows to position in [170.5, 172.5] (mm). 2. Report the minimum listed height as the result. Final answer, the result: 40.32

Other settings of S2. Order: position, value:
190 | 56.47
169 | 36.5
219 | 79.06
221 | 71.28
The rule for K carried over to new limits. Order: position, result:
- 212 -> 66.73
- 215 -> 76.52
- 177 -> 49.69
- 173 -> 44.1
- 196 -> 56.55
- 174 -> 44.58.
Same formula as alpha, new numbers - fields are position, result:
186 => 55.24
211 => 66.74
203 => 58.71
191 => 55.99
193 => 55.37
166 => 37.3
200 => 58.32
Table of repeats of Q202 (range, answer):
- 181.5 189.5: 55.51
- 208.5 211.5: 66.74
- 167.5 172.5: 41.85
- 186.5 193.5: 56.47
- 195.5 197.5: 56.55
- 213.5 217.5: 84.01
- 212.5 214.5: 73.44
